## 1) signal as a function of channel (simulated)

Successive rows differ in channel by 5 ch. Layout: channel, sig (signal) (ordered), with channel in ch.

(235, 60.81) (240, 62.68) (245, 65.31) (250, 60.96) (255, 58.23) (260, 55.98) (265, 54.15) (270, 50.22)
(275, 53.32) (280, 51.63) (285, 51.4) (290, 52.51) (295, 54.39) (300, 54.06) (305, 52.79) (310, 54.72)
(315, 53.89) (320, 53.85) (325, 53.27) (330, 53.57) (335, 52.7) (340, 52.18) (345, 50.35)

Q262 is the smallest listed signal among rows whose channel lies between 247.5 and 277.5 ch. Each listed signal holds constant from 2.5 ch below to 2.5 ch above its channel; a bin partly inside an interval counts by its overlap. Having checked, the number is 50.22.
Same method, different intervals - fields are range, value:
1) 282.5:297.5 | 51.4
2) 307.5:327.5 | 53.27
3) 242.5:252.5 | 60.96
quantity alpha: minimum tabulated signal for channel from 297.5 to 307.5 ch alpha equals 52.79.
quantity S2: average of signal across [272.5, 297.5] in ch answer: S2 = 52.6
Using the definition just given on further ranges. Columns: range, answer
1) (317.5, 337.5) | 53.3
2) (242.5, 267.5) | 58.9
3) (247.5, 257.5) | 59.6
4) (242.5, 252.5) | 63.1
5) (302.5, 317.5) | 53.8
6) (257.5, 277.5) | 53.4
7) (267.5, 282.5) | 51.7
